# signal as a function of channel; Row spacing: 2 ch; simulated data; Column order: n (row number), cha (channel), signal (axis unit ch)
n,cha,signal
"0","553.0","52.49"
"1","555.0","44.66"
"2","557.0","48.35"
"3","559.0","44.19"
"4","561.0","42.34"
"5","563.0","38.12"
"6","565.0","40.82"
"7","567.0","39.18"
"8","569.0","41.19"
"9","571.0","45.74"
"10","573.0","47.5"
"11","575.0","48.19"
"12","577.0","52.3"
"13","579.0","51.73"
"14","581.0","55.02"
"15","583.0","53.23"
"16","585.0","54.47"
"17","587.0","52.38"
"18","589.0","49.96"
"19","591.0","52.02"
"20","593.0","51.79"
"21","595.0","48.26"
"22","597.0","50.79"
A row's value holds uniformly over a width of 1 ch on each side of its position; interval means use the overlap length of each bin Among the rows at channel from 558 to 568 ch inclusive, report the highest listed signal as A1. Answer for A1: 44.19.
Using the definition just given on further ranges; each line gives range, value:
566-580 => 52.3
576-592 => 55.02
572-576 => 48.19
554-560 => 48.35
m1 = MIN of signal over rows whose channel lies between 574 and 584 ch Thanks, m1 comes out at 48.19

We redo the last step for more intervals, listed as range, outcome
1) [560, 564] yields 38.12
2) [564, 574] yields 39.18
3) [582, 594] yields 49.96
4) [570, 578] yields 45.74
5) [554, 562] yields 42.34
